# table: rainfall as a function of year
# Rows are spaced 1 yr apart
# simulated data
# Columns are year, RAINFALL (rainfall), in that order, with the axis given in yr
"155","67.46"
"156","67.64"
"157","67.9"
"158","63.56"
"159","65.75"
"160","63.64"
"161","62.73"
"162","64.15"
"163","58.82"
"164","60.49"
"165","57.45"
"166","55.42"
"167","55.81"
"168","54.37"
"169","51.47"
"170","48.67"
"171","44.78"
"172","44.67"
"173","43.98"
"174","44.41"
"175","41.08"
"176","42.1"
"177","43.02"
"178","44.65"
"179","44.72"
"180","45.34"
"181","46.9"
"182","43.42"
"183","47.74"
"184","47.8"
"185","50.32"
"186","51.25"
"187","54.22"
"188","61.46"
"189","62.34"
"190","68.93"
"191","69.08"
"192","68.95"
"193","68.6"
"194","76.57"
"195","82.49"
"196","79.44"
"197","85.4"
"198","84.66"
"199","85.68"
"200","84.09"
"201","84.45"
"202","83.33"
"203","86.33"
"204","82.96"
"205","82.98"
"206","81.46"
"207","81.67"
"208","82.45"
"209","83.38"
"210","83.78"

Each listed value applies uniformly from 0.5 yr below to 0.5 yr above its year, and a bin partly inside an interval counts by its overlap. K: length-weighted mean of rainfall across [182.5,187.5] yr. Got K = 50.3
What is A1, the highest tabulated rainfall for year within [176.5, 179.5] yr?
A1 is 44.72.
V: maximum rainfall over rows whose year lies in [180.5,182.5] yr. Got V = 46.9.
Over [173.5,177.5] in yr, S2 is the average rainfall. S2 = 42.7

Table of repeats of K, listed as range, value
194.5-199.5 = 83.5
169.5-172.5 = 46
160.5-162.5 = 63.4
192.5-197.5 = 78.5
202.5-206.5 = 83.4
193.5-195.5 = 79.5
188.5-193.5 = 67.6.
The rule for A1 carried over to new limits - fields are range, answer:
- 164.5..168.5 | 57.45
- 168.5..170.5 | 51.47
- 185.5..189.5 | 62.34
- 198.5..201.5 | 85.68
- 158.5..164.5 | 65.75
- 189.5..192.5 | 69.08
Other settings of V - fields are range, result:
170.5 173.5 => 44.78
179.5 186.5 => 51.25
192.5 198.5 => 85.4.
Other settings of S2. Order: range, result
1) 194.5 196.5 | 81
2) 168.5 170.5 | 50.1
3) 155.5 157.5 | 67.8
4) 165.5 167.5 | 55.6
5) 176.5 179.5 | 44.1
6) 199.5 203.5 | 84.5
